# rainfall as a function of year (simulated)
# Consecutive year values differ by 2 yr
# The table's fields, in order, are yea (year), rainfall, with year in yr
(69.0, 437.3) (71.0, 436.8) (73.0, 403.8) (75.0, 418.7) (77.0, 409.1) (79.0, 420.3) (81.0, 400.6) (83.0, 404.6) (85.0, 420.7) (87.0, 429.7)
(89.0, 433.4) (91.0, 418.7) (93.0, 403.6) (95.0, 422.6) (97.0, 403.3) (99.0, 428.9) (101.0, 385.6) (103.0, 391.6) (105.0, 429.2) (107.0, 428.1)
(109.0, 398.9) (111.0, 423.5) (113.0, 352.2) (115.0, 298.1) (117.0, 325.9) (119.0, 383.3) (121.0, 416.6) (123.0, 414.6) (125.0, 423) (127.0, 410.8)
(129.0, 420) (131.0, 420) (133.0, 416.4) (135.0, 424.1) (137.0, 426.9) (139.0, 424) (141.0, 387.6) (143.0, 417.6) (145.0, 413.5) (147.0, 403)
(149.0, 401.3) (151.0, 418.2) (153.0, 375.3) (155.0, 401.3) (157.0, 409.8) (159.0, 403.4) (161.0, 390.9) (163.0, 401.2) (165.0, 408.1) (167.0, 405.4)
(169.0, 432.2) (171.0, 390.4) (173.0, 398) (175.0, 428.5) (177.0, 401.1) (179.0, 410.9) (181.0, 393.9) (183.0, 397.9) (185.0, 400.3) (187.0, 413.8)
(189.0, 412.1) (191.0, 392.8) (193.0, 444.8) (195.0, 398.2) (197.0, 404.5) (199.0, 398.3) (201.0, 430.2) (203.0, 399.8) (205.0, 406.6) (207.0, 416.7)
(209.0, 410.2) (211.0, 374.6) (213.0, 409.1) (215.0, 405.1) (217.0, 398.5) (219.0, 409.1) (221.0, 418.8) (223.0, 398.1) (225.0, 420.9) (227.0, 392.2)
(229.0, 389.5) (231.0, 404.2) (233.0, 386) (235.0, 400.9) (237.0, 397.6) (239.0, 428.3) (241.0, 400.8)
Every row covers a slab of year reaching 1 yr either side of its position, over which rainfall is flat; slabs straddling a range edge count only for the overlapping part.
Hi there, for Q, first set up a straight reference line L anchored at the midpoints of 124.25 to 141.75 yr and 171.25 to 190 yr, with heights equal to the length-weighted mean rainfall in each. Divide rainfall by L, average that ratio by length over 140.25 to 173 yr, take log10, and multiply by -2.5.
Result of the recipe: 0.02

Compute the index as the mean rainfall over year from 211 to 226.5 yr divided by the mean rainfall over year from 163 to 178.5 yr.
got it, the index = 0.99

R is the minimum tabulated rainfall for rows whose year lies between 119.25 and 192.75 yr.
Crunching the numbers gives 375.3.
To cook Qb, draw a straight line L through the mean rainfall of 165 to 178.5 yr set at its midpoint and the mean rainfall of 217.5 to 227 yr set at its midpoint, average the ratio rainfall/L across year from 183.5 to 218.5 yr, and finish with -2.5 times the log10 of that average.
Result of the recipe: 0.01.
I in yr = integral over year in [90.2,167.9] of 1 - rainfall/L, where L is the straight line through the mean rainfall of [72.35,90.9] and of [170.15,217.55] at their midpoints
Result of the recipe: 1.6 yr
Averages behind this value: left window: 416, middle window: 403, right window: 406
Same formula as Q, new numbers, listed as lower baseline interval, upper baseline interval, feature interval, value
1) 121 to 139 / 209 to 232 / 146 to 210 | 0.01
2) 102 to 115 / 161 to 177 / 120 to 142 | -0.04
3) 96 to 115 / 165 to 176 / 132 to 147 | -0.03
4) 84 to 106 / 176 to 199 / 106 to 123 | 0.09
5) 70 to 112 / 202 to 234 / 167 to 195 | -0.01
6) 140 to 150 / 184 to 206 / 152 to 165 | 0.02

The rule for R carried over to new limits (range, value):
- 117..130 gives 325.9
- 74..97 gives 400.6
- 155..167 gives 390.9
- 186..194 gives 392.8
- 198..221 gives 374.6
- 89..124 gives 298.1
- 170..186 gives 390.4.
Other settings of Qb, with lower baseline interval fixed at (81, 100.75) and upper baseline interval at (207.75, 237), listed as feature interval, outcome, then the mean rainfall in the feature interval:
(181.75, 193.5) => -0.01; 408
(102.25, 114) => 0.03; 404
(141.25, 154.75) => 0.02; 404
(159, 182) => 0.00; 405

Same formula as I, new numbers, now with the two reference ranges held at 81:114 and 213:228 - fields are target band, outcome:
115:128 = 0.68 yr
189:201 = -0.08 yr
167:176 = -0.08 yr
